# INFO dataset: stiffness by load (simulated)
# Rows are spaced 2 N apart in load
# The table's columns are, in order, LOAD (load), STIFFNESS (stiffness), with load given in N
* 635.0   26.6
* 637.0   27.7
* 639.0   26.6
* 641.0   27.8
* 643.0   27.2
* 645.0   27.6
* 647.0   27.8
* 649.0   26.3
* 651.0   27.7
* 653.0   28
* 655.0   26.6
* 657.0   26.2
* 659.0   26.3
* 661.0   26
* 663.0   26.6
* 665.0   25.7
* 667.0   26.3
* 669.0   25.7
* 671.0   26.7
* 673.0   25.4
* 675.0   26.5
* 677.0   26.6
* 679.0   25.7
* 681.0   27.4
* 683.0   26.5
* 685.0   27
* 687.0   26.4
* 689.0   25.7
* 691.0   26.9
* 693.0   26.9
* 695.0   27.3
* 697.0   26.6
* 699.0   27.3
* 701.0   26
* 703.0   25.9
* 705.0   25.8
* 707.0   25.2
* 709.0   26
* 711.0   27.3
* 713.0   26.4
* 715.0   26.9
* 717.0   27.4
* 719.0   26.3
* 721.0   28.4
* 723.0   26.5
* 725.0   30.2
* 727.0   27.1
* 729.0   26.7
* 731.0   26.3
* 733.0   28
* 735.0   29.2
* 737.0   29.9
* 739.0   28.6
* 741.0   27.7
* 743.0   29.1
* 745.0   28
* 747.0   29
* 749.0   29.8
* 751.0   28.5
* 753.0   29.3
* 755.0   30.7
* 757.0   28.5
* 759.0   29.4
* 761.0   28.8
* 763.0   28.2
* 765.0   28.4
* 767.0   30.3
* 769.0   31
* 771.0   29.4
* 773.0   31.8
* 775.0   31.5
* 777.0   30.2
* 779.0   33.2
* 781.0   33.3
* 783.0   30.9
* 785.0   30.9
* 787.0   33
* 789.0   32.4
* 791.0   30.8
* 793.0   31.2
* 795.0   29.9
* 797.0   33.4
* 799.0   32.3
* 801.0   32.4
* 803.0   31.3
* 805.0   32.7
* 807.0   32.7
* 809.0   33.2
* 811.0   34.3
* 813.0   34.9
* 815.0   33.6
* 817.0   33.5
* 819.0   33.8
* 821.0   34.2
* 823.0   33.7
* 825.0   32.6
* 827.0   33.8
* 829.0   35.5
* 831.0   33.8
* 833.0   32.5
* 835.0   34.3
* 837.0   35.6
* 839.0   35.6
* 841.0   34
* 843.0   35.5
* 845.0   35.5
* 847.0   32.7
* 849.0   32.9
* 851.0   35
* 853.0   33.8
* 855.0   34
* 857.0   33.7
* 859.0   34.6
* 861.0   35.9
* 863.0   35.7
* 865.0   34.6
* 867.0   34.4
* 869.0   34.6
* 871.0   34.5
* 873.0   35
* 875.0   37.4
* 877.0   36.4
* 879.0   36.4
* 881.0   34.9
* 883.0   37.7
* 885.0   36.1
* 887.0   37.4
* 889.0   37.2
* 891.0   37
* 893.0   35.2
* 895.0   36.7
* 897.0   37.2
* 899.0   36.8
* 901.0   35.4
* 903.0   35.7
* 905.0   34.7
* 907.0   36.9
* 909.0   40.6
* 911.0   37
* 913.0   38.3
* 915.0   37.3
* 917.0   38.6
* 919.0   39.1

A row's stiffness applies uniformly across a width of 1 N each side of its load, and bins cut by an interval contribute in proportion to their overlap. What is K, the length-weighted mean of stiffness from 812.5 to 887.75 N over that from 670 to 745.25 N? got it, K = 1.28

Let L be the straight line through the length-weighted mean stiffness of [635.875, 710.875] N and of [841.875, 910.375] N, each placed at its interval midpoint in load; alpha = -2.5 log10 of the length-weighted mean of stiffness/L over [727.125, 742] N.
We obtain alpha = 0.05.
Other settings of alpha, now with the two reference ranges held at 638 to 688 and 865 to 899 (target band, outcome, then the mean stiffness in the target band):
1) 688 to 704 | 0.060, 26.6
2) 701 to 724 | 0.089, 26.5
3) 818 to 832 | -0.009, 33.9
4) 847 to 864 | 0.019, 34.3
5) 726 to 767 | 0.061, 28.6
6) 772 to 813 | 0.004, 32.1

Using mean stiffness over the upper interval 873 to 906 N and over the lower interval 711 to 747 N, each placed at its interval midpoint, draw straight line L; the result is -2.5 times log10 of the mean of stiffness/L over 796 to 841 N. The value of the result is -0.03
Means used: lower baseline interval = 27.8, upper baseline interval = 36.3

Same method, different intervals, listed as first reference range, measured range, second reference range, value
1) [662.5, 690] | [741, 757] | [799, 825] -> 0.036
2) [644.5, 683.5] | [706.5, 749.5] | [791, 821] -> 0.062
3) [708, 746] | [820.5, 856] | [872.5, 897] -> -0.008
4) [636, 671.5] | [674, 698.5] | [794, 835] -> 0.059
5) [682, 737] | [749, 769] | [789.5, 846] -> 0.024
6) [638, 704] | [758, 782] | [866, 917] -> 0.022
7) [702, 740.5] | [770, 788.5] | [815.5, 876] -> -0.035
